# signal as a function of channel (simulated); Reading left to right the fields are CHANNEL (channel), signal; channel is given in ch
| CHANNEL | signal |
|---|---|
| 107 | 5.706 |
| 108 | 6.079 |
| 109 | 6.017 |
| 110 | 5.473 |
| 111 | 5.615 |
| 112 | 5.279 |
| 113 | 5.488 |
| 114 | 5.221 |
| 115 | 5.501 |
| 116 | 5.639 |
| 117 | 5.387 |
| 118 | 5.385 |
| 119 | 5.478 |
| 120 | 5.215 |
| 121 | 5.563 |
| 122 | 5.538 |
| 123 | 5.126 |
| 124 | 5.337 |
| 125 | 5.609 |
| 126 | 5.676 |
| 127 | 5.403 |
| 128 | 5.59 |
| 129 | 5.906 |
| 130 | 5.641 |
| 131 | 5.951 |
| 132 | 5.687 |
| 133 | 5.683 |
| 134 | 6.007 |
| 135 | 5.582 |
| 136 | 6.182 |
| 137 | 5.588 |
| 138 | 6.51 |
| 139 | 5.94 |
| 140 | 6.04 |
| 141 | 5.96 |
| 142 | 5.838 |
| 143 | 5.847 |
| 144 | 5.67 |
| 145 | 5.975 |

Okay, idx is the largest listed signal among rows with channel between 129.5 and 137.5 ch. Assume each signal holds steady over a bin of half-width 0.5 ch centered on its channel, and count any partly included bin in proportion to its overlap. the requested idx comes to 6.182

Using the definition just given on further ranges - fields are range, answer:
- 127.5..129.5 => 5.906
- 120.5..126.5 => 5.676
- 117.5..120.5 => 5.478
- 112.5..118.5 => 5.639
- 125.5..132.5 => 5.951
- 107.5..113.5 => 6.079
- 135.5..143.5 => 6.51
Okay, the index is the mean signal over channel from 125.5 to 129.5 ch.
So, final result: 5.64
